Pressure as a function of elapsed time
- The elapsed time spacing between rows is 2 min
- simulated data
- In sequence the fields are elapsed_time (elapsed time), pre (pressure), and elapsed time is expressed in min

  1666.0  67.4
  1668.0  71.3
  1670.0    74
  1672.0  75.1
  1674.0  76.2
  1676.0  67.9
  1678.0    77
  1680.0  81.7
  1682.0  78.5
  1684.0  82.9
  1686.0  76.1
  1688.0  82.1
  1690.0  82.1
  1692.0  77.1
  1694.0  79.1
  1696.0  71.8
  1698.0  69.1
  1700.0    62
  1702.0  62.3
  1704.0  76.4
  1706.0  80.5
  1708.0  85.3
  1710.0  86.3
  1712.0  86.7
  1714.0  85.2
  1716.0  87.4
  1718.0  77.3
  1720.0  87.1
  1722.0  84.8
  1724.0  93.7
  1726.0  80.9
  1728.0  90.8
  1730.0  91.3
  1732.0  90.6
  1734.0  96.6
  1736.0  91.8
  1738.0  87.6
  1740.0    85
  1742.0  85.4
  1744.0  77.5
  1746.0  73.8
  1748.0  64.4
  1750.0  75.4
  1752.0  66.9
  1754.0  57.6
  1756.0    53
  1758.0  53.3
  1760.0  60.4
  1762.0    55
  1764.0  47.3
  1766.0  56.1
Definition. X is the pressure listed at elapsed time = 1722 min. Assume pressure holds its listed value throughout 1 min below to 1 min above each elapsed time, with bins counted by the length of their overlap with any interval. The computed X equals 84.8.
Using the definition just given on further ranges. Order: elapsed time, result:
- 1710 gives 86.3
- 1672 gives 75.1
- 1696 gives 71.8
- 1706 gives 80.5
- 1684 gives 82.9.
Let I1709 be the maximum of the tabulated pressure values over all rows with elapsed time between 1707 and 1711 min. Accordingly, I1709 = 86.3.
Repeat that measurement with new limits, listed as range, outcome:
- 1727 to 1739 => 96.6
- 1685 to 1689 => 82.1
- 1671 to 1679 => 77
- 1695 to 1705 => 76.4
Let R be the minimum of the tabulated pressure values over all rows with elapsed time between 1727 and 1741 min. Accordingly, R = 85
